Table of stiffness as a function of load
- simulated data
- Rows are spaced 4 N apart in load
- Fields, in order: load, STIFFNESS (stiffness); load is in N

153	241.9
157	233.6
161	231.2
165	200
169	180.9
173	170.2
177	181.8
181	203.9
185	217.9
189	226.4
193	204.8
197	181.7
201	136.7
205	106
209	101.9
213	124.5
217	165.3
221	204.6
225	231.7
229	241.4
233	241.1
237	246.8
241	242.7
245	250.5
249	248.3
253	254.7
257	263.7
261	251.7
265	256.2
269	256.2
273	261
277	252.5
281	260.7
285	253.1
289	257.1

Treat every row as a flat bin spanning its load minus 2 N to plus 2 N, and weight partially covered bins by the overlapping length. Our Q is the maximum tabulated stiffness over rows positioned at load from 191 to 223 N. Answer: 204.8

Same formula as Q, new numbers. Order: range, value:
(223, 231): 241.4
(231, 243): 246.8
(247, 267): 263.7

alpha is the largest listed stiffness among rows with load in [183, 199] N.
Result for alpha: 226.4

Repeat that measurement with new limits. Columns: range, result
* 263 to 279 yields 261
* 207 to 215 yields 124.5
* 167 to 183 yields 203.9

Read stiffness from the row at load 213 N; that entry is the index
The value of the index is 124.5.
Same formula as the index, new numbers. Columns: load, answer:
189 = 226.4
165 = 200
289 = 257.1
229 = 241.4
